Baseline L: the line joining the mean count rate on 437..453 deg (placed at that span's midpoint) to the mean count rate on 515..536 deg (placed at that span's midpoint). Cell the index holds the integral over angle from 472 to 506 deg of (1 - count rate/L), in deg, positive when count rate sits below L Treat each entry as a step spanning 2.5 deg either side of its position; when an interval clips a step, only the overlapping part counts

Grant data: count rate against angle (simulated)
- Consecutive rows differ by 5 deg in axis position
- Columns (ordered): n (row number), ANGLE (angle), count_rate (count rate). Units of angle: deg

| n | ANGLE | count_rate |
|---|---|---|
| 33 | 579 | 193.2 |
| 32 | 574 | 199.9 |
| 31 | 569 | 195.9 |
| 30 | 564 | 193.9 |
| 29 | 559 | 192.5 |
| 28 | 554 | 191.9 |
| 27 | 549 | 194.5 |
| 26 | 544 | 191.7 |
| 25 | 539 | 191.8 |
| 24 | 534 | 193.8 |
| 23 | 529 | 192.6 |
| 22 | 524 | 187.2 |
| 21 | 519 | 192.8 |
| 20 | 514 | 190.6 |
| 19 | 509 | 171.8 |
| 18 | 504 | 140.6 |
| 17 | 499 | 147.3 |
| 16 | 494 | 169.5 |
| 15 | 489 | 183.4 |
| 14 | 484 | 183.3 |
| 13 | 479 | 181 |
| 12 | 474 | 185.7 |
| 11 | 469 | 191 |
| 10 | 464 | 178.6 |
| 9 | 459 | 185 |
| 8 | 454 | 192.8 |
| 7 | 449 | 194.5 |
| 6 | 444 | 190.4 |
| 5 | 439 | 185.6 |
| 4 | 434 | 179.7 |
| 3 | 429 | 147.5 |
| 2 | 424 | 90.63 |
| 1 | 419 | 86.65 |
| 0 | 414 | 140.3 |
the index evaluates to 3.7 deg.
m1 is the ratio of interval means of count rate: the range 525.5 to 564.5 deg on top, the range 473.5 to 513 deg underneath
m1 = 1.1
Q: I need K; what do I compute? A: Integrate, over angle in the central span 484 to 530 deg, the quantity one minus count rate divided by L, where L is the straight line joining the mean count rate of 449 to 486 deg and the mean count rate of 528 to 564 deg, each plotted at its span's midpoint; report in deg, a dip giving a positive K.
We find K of 3.5 deg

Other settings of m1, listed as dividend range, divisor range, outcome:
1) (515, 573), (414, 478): 1.16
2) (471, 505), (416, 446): 1.18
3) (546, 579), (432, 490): 1.05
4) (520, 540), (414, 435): 1.54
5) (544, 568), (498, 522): 1.13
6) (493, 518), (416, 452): 1.07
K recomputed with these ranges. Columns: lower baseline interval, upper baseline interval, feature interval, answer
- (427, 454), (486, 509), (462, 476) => -1.12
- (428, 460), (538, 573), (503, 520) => 1.30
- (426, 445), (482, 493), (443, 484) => -2.27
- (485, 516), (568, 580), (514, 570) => -2.60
